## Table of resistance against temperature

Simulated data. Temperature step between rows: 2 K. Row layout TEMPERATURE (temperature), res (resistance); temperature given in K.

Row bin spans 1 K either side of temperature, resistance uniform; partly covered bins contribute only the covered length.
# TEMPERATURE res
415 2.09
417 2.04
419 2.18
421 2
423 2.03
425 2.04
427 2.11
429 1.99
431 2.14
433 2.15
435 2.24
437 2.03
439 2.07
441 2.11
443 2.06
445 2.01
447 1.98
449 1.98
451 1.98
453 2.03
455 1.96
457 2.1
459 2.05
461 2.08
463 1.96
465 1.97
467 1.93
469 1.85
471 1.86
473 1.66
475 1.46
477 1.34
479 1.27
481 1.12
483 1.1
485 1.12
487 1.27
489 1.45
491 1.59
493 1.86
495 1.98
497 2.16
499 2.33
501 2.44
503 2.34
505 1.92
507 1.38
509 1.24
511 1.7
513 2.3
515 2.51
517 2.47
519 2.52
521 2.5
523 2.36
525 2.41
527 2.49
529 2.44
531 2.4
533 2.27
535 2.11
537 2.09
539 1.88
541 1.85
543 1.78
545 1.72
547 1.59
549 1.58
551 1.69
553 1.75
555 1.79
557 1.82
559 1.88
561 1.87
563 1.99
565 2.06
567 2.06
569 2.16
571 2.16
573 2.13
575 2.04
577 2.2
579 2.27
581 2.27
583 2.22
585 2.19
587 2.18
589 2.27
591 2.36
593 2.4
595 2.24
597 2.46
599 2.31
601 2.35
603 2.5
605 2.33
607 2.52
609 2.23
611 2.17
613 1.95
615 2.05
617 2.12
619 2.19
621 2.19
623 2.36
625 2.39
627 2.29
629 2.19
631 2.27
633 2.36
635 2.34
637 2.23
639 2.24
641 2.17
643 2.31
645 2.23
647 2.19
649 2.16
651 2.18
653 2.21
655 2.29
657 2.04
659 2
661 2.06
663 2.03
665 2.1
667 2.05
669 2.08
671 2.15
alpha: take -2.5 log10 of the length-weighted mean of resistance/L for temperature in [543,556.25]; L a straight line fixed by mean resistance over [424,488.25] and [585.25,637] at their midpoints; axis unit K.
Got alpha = 0.23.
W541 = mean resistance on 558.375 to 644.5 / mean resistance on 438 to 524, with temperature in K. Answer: 1.2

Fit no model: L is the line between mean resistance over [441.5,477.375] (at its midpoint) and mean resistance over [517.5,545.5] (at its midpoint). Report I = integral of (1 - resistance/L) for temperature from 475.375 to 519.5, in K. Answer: 6.5 K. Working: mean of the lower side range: 1.92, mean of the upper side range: 2.21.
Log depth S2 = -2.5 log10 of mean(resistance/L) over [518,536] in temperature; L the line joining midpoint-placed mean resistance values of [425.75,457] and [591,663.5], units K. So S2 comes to -0.12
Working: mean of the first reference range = 2.06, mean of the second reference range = 2.24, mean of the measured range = 2.39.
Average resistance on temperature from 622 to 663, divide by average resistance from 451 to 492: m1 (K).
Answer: 1.33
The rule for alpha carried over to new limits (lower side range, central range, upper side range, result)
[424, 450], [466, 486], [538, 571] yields 0.33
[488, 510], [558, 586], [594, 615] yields 0.03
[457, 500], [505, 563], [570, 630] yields -0.04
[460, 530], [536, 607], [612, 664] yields -0.01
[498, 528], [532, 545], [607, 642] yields 0.12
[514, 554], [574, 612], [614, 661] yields -0.06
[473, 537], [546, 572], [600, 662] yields 0.10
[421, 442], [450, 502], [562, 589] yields 0.19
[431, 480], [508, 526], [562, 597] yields -0.08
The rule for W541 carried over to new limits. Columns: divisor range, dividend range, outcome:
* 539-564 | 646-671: 1.19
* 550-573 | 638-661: 1.12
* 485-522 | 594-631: 1.15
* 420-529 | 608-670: 1.12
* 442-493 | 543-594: 1.17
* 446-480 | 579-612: 1.25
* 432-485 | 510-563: 1.12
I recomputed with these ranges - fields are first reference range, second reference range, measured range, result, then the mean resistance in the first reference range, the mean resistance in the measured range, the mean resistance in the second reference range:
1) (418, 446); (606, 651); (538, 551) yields 2.6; 2.08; 1.73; 2.23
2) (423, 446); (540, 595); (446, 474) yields 1.5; 2.08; 1.96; 2.01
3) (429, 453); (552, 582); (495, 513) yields 0.8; 2.06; 1.96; 2.03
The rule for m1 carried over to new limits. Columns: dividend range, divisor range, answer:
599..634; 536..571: 1.21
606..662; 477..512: 1.34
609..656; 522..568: 1.11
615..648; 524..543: 1.03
